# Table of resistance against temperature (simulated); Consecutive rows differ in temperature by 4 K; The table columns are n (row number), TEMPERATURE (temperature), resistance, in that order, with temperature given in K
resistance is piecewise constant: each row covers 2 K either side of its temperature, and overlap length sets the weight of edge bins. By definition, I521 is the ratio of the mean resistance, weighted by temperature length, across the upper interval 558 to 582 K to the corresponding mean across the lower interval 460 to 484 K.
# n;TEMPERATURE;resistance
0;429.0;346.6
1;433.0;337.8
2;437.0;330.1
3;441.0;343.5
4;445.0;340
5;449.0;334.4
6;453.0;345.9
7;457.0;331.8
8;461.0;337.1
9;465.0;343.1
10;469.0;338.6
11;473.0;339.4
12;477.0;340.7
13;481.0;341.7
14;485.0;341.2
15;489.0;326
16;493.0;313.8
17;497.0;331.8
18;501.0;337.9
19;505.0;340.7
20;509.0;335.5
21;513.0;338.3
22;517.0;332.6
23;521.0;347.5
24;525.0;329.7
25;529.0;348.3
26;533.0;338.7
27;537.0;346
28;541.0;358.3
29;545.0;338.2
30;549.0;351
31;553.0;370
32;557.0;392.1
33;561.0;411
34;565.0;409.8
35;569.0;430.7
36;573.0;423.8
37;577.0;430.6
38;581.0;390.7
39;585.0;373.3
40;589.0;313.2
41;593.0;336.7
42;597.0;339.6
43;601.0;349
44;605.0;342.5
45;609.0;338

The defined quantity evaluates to 1.22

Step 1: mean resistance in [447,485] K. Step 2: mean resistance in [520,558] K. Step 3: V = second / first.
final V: 1.03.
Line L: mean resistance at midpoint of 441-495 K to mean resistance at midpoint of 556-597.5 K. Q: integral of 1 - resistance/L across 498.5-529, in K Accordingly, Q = 1.7 K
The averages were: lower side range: 337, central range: 338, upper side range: 388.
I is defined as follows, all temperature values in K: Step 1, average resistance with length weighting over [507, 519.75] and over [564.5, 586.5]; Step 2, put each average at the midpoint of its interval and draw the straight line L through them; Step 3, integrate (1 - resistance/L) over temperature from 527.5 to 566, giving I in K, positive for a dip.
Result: 1.14 K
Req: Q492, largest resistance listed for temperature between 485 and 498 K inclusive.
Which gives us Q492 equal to 341.2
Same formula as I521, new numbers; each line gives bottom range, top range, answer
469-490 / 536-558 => 1.06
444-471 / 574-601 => 1.08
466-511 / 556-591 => 1.18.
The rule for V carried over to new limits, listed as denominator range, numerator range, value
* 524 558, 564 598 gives 1.09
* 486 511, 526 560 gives 1.07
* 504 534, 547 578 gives 1.18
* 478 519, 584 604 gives 1.02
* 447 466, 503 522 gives 1.00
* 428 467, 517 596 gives 1.09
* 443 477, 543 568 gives 1.12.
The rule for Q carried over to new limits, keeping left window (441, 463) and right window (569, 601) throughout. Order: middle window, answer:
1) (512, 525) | 0.7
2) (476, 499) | 1.0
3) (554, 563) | -0.7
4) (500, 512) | 0.5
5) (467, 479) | 0.2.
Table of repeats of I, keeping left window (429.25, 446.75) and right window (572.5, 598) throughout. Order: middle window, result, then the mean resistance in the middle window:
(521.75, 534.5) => 0.7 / 340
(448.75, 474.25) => 0.4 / 339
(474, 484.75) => 0.2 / 341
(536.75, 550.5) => 0.5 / 349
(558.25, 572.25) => -1.9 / 416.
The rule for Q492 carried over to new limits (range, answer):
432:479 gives 345.9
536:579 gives 430.7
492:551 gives 358.3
